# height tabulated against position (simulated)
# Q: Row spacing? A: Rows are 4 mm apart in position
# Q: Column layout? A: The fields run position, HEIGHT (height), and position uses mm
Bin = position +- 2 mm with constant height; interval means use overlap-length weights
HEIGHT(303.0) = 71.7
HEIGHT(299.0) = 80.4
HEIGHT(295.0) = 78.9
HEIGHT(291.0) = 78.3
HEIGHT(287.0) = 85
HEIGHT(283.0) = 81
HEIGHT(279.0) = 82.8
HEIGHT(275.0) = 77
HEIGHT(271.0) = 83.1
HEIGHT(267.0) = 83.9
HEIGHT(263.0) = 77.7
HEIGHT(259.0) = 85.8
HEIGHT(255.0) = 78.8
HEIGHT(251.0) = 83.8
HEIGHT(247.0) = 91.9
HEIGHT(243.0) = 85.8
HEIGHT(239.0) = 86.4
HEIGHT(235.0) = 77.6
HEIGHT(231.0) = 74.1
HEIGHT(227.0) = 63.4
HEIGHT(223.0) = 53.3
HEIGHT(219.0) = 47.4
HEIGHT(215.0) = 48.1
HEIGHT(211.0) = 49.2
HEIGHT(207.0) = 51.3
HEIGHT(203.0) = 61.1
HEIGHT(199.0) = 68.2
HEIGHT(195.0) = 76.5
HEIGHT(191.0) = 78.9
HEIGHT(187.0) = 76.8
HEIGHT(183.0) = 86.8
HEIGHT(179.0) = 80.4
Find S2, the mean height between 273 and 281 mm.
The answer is 79.9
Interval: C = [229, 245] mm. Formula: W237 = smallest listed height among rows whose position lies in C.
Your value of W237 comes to 74.1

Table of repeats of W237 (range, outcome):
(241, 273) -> 77.7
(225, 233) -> 63.4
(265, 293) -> 77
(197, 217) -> 48.1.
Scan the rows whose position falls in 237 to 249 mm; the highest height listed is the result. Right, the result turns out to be 91.9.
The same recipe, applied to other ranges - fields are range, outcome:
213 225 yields 53.3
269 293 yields 85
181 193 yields 86.8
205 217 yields 51.3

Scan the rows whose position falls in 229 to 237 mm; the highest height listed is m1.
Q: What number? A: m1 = 77.6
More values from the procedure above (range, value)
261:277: 83.9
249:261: 85.8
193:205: 76.5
